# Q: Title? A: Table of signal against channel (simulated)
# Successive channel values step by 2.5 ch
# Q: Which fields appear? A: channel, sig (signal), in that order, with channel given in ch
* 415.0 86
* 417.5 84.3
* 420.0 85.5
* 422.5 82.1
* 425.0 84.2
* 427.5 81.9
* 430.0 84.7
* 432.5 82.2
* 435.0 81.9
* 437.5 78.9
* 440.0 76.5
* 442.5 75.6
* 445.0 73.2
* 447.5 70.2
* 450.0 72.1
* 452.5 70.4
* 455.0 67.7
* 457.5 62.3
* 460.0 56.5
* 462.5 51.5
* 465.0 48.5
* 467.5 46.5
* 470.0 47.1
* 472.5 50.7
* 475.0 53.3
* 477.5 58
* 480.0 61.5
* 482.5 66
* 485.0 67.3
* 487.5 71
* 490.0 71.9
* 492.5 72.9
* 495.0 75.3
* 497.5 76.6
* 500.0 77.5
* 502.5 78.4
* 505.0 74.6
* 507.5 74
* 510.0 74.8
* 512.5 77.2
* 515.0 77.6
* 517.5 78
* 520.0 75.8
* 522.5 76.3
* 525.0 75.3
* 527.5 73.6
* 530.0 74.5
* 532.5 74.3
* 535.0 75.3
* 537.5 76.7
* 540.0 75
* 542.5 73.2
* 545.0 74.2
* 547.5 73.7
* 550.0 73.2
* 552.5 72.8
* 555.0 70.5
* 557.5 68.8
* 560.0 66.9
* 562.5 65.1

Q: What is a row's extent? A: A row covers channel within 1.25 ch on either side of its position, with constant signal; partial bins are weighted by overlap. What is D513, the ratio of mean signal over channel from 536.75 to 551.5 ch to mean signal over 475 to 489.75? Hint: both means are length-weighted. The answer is 1.15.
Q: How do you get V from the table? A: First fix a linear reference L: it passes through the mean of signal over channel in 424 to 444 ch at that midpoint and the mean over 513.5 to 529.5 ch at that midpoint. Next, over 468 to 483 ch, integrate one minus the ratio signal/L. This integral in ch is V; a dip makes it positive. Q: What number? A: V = 4.5 ch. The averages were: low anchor 80.6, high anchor 76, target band 55.1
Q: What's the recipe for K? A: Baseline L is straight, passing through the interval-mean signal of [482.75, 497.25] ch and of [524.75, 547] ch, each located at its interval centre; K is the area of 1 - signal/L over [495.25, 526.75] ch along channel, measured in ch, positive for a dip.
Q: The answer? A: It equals -1.4 ch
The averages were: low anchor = 71.6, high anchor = 74.6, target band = 76.3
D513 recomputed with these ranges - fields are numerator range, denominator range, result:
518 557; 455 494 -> 1.25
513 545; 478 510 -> 1.05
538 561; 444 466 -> 1.13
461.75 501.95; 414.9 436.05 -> 0.75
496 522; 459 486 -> 1.39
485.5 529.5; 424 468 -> 1.07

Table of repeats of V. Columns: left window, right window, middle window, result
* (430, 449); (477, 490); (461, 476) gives 4.3 ch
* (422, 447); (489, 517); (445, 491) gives 9.9 ch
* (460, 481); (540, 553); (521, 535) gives -1.3 ch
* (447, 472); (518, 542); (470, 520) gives -2.0 ch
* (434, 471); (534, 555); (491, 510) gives -1.5 ch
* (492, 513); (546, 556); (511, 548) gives -0.7 ch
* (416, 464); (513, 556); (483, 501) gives 0.5 ch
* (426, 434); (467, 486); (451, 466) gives 1.6 ch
